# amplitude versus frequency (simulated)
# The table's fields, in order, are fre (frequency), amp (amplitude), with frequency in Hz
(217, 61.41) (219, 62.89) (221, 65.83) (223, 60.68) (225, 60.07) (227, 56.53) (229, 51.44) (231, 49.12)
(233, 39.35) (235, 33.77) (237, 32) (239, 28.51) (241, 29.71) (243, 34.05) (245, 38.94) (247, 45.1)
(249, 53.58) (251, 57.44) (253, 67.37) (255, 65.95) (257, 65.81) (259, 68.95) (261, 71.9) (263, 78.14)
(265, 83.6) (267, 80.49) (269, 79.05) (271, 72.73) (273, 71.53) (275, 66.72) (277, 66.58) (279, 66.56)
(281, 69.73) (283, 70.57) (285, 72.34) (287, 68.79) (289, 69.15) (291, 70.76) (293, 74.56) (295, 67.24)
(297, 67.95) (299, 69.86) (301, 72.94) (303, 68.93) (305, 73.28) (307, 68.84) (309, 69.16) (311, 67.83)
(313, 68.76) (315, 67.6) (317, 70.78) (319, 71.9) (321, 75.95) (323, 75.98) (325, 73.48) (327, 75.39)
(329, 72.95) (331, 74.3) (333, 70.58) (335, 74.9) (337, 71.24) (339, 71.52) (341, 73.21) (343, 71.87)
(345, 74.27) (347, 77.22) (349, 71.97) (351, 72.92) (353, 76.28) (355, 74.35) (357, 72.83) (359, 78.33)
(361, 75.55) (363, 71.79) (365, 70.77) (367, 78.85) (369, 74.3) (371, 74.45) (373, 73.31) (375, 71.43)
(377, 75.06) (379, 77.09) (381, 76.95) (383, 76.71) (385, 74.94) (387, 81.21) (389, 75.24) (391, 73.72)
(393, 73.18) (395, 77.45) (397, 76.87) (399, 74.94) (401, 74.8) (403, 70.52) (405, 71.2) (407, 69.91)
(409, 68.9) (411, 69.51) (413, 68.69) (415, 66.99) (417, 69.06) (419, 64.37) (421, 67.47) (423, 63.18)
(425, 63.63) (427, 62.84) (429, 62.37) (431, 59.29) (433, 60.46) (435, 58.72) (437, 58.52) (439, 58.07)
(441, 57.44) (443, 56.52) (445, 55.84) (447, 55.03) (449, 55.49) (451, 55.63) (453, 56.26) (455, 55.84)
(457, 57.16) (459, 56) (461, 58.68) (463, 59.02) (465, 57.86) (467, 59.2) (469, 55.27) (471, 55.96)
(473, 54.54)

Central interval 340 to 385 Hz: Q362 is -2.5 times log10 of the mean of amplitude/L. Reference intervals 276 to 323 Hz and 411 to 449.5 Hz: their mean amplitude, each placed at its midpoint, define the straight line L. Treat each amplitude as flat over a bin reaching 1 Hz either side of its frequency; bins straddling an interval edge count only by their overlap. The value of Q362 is -0.13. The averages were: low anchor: 70.1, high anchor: 61.6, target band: 74.5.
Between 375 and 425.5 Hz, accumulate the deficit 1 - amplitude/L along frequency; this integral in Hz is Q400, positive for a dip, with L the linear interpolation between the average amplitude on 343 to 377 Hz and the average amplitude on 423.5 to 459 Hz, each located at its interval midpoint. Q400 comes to -4.4 Hz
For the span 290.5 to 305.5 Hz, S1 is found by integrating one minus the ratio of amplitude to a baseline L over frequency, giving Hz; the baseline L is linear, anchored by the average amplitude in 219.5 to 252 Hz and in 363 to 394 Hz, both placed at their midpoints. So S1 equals -3.0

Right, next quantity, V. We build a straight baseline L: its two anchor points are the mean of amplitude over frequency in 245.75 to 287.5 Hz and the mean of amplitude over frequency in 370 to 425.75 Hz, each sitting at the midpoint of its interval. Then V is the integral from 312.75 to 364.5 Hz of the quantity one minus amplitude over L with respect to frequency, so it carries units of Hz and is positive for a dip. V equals -2.0 Hz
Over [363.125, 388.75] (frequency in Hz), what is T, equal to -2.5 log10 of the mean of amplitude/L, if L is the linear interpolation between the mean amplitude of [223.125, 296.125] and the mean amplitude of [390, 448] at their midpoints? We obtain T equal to -0.17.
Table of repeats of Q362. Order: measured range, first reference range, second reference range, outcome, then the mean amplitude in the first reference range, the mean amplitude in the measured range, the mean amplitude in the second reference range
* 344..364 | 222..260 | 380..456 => -0.23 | 49.4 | 74.6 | 66.3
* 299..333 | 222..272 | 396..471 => -0.22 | 56.2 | 71.7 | 62.4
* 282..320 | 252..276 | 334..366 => 0.05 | 72.7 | 70.1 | 73.7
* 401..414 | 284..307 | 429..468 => -0.15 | 70.5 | 70.2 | 57.5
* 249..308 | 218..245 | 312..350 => -0.20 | 46.2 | 70.3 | 72.8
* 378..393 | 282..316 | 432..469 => -0.21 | 69.9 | 76.3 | 57.3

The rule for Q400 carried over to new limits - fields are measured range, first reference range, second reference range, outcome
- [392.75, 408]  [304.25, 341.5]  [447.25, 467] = -2.49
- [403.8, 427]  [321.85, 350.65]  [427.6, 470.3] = -1.87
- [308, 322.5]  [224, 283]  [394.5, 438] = -2.07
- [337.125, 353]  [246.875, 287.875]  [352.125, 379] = 0.01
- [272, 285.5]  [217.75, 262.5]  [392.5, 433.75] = -3.22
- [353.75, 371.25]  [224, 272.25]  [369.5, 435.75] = -2.06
